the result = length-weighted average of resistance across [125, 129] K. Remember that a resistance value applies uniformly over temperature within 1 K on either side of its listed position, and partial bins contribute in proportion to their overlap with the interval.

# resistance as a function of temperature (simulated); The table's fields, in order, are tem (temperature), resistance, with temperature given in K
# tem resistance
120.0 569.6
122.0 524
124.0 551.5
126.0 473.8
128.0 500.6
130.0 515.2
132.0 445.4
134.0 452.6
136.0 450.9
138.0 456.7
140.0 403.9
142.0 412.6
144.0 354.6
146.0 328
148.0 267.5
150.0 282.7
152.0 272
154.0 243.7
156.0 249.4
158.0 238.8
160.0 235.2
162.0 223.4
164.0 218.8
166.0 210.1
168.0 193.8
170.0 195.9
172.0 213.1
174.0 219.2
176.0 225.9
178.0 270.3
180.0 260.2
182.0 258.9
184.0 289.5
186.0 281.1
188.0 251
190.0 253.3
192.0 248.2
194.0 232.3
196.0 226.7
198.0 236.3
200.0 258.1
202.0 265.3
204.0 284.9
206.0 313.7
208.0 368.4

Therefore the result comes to 487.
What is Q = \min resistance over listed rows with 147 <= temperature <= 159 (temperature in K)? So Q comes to 238.8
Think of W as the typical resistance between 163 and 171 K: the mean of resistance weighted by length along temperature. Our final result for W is 205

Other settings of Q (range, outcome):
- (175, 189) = 225.9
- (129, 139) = 445.4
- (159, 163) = 223.4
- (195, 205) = 226.7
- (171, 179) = 213.1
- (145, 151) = 267.5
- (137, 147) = 328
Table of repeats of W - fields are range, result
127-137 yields 473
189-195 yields 245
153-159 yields 244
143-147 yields 341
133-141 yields 441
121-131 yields 513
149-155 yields 266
